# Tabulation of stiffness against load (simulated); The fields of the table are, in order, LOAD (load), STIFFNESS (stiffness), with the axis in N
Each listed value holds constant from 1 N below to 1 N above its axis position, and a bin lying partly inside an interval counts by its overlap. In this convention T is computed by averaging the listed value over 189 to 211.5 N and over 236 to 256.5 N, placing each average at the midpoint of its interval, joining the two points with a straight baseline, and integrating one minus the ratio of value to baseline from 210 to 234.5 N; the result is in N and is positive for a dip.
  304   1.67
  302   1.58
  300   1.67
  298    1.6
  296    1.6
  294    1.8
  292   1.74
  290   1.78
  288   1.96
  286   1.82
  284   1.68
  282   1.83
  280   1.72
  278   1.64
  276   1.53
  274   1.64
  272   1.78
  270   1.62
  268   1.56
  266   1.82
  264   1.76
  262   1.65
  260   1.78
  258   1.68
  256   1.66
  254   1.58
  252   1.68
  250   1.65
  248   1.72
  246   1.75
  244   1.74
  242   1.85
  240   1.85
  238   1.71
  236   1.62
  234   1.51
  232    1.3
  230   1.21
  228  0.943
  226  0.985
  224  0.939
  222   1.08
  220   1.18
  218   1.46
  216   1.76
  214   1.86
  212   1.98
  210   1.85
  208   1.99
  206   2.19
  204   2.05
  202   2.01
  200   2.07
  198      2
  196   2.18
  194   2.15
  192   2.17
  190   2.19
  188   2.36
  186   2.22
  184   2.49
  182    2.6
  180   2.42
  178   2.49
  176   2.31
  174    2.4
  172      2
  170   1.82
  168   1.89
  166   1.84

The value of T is 7.0 N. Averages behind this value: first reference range 2.08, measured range 1.37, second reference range 1.72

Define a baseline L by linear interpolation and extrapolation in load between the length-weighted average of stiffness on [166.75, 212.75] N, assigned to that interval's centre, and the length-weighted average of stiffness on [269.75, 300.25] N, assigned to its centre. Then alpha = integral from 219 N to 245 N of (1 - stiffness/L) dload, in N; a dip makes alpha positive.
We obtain 7.7 N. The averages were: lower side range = 2.17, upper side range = 1.72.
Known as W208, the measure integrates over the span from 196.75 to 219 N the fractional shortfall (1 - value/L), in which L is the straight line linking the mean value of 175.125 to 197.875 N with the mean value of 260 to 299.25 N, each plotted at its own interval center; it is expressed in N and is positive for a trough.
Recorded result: 2.5 N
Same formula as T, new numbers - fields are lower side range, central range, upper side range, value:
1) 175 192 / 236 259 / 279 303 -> 3.2 N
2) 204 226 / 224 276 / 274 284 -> 2.0 N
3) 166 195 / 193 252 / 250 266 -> 8.1 N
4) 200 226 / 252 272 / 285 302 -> 0.4 N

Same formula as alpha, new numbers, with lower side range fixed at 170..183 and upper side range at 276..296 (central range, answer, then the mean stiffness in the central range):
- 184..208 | 0.8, 2.15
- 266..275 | 0.8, 1.67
